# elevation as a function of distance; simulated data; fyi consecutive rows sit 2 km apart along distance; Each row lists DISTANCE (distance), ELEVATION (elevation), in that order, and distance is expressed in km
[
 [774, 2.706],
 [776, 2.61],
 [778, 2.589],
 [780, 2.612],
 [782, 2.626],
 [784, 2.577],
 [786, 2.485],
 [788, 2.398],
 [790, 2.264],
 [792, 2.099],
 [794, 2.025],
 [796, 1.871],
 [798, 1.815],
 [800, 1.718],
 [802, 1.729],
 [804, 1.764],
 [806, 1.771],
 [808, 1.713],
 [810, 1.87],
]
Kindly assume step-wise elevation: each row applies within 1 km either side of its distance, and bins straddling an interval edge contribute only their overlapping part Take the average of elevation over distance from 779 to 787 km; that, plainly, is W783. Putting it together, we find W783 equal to 2.57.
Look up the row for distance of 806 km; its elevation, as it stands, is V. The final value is 1.771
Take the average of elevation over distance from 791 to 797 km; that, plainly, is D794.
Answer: 2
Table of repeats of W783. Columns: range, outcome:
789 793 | 2.18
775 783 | 2.61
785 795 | 2.25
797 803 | 1.75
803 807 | 1.77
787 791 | 2.33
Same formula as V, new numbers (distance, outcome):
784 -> 2.577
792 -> 2.099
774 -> 2.706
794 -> 2.025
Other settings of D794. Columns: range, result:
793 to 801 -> 1.86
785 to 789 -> 2.44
